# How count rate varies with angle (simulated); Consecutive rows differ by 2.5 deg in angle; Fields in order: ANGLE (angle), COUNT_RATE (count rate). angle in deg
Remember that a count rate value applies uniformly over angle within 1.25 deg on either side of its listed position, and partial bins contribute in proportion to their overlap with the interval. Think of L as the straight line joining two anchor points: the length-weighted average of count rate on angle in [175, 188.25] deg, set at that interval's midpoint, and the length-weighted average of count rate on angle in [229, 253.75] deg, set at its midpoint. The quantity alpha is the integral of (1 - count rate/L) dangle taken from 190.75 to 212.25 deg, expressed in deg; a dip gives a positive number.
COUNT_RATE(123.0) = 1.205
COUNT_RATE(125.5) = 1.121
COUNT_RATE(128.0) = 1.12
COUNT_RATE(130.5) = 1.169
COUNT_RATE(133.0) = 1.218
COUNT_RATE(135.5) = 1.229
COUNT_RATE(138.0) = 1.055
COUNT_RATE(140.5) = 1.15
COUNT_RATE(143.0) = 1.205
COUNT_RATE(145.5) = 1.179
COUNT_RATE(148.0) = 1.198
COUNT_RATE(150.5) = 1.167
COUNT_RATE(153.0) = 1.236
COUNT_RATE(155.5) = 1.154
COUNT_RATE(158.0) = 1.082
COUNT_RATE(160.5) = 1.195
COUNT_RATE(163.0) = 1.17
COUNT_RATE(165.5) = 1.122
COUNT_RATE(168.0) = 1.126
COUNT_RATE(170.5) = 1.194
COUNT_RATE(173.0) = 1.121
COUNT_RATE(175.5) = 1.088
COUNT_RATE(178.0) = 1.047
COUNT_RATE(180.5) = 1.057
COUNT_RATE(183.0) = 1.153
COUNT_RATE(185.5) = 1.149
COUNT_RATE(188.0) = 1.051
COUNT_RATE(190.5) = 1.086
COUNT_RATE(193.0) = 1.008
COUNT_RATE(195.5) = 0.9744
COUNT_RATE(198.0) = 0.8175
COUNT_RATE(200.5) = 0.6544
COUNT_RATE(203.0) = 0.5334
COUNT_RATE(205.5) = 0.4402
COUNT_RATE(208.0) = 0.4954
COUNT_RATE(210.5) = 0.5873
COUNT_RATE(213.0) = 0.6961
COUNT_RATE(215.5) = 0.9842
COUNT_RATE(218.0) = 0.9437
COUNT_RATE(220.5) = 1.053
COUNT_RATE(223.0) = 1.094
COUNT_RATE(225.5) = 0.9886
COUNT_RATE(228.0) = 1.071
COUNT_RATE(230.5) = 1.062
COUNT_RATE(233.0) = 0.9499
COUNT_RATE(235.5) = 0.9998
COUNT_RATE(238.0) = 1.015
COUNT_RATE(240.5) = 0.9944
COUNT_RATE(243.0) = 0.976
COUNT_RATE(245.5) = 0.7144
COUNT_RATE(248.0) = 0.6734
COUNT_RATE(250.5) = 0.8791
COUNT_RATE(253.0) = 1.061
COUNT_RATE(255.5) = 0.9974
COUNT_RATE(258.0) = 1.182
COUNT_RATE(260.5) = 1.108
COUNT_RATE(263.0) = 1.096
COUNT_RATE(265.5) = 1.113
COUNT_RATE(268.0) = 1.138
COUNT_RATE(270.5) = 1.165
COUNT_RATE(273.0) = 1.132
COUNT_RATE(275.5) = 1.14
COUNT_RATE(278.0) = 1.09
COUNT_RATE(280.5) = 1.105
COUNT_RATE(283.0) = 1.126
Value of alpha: 6.93 deg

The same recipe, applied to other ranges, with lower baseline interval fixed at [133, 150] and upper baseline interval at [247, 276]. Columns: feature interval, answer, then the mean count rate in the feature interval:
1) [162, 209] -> 7.0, 0.964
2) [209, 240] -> 4.0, 0.951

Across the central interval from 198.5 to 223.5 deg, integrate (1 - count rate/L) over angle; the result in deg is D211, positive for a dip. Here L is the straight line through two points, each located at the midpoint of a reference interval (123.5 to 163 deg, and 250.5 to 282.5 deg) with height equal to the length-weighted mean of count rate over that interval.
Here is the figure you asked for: 8.6 deg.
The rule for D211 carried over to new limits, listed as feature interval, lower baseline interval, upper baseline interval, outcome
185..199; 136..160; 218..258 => 0.8 deg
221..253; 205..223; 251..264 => -1.1 deg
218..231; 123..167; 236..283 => 0.4 deg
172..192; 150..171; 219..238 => 0.5 deg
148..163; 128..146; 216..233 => -0.4 deg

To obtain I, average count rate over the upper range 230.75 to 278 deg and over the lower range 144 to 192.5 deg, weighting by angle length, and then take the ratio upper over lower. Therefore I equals 0.9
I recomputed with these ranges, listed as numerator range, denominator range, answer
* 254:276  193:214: 1.67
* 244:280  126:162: 0.89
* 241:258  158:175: 0.79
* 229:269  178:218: 1.17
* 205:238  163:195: 0.81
